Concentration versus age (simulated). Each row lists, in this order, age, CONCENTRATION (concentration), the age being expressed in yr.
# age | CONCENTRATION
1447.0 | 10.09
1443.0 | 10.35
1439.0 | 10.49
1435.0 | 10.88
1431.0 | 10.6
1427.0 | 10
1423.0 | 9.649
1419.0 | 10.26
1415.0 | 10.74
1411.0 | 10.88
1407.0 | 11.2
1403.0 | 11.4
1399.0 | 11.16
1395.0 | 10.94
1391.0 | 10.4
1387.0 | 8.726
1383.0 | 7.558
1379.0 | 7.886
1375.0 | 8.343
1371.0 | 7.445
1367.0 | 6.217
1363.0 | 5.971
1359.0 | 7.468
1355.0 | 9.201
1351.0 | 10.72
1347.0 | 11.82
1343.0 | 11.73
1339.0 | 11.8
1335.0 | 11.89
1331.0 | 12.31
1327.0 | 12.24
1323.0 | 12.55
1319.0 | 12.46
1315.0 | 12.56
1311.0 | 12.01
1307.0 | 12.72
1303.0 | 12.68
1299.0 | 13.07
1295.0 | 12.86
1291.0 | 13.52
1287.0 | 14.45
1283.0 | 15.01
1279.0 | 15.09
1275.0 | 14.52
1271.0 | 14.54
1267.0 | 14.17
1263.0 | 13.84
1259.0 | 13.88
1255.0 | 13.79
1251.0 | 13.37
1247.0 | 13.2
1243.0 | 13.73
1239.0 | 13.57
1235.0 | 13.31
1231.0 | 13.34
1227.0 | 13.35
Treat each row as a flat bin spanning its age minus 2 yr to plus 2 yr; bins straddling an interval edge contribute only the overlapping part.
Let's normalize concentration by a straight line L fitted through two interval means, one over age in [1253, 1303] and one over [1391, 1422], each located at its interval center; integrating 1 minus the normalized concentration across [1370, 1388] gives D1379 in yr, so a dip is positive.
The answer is 5.5 yr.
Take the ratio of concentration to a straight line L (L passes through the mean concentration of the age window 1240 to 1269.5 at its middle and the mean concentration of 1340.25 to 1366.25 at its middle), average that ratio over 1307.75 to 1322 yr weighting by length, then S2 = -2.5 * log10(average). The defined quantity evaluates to -0.12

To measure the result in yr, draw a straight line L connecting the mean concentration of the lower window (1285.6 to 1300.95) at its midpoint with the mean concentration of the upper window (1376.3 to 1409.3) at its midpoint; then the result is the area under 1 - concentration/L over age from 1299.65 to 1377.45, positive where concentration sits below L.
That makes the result 8.2 yr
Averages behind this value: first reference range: 13.4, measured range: 10.7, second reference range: 9.88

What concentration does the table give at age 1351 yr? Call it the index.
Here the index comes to 10.72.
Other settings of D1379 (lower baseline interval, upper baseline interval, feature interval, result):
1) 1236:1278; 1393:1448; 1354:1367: 5.1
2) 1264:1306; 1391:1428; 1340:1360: 3.0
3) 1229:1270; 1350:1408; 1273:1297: -3.7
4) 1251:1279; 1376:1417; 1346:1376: 7.8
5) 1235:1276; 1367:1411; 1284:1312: -1.6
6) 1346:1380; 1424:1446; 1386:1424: -4.4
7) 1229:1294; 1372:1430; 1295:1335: -0.3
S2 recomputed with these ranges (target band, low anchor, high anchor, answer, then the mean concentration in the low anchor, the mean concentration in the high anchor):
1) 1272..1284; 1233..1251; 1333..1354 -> -0.16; 13.4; 11.5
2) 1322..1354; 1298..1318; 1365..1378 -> -0.17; 12.6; 7.38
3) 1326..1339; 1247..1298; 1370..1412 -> -0.02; 14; 9.65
